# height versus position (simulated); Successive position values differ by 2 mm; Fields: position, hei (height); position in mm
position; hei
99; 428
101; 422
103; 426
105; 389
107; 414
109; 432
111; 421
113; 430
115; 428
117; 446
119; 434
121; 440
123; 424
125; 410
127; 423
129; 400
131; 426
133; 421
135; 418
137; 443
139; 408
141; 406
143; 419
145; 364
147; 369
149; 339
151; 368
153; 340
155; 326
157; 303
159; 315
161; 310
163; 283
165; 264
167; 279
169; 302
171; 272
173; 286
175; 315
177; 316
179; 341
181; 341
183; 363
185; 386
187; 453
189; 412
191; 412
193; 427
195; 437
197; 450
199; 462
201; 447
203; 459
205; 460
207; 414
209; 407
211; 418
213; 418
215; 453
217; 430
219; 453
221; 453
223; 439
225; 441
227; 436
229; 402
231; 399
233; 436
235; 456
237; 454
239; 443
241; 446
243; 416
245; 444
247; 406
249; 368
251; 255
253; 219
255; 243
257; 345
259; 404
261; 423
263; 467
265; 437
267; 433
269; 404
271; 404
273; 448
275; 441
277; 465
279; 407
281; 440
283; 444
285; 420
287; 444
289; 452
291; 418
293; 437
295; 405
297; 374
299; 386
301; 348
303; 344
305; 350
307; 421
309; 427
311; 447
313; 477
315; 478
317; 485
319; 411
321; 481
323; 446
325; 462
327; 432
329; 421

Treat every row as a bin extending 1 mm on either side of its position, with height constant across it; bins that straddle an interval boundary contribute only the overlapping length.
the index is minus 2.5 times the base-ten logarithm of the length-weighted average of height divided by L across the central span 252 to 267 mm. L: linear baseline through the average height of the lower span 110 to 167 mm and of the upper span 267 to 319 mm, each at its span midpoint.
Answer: 0.131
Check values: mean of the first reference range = 383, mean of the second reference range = 423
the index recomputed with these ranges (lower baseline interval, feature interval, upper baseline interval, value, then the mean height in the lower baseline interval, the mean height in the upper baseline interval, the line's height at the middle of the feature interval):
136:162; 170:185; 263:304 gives 0.16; 362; 419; 374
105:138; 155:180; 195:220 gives 0.40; 425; 439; 432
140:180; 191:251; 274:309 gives -0.18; 326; 412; 366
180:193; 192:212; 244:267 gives -0.13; 397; 368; 390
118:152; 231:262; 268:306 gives 0.07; 407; 412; 411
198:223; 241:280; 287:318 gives 0.09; 439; 417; 428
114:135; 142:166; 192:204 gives 0.29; 425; 447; 434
